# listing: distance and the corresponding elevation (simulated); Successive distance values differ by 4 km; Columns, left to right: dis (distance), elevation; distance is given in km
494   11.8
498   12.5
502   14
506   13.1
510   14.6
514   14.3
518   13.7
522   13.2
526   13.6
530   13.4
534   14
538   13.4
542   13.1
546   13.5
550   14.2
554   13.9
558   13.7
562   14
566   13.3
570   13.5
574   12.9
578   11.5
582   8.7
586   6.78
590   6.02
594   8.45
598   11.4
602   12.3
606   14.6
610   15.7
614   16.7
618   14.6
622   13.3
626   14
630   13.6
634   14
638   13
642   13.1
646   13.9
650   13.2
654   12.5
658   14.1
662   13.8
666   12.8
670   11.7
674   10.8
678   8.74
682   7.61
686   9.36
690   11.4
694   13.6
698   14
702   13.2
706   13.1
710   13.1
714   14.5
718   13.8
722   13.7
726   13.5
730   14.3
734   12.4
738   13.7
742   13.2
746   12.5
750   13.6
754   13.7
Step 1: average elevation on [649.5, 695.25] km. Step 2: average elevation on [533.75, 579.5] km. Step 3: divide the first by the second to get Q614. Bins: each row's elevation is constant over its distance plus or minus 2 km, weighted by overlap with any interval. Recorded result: 0.86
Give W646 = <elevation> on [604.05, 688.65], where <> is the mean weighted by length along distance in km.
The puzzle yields 12.9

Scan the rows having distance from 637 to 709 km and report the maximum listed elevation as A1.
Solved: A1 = 14.1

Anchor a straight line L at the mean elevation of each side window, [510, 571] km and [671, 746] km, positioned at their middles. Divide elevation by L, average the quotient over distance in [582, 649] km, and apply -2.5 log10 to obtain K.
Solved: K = 0.053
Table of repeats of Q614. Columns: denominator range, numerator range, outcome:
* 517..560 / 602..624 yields 1.08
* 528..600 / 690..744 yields 1.12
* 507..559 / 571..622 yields 0.86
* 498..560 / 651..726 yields 0.90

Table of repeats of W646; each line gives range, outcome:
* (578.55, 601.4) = 8.72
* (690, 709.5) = 13.2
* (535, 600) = 11.8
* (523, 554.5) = 13.6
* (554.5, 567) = 13.7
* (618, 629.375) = 13.8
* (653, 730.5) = 12.4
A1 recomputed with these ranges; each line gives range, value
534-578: 14.2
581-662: 16.7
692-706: 14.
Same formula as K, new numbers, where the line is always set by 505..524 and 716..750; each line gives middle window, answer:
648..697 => 0.158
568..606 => 0.297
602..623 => -0.090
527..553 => 0.012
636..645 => 0.035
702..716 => -0.006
